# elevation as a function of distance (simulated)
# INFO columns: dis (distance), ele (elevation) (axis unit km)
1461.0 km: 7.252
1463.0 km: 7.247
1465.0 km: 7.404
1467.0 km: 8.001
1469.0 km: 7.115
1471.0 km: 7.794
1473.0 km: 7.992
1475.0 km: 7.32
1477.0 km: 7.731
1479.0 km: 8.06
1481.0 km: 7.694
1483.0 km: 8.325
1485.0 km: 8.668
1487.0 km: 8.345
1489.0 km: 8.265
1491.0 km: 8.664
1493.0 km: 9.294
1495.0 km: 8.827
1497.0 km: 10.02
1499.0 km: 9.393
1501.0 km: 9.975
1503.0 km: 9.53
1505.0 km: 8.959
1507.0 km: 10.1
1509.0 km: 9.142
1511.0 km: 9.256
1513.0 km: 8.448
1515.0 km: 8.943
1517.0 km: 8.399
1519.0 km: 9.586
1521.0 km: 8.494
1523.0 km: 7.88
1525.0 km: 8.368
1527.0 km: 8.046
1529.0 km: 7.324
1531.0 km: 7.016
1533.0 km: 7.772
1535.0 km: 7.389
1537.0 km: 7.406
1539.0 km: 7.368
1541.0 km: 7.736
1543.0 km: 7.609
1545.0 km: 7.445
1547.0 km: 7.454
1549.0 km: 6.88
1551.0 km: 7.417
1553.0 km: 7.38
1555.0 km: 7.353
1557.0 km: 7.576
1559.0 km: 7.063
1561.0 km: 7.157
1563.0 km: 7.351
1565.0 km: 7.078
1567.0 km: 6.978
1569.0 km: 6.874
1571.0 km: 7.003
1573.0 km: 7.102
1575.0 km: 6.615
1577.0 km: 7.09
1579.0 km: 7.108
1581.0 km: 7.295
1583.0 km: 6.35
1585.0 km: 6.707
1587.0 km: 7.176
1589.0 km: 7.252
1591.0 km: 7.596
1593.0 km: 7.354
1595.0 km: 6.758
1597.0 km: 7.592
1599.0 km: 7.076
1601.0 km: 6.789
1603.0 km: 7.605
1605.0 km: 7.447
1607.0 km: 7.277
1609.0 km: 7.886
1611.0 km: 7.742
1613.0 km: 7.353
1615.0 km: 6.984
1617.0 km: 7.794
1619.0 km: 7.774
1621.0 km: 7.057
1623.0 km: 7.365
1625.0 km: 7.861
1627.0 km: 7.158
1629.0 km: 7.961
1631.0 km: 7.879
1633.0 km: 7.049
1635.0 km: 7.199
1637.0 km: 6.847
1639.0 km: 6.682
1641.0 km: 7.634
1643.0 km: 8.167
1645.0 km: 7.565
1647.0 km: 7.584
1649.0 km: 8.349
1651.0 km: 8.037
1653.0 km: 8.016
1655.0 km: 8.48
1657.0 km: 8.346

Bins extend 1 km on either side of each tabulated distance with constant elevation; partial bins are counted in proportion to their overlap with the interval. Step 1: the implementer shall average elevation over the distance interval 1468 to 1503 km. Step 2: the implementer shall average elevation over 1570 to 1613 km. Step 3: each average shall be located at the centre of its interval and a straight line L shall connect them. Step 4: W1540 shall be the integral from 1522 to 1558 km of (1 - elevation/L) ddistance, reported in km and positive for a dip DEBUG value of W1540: 1.3 km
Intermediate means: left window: 8.47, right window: 7.19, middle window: 7.52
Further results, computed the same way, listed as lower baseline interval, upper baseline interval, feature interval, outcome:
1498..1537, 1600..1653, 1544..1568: 2.8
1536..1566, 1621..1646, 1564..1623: 1.5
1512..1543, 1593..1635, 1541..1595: 3.9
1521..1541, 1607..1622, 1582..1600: 1.1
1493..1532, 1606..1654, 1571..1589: 2.5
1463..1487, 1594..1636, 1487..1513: -4.9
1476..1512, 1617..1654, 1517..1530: 0.5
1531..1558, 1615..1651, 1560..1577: 1.0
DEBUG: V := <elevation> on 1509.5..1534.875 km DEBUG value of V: 8.28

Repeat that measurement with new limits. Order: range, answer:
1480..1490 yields 8.26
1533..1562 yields 7.39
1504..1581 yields 7.74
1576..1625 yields 7.28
